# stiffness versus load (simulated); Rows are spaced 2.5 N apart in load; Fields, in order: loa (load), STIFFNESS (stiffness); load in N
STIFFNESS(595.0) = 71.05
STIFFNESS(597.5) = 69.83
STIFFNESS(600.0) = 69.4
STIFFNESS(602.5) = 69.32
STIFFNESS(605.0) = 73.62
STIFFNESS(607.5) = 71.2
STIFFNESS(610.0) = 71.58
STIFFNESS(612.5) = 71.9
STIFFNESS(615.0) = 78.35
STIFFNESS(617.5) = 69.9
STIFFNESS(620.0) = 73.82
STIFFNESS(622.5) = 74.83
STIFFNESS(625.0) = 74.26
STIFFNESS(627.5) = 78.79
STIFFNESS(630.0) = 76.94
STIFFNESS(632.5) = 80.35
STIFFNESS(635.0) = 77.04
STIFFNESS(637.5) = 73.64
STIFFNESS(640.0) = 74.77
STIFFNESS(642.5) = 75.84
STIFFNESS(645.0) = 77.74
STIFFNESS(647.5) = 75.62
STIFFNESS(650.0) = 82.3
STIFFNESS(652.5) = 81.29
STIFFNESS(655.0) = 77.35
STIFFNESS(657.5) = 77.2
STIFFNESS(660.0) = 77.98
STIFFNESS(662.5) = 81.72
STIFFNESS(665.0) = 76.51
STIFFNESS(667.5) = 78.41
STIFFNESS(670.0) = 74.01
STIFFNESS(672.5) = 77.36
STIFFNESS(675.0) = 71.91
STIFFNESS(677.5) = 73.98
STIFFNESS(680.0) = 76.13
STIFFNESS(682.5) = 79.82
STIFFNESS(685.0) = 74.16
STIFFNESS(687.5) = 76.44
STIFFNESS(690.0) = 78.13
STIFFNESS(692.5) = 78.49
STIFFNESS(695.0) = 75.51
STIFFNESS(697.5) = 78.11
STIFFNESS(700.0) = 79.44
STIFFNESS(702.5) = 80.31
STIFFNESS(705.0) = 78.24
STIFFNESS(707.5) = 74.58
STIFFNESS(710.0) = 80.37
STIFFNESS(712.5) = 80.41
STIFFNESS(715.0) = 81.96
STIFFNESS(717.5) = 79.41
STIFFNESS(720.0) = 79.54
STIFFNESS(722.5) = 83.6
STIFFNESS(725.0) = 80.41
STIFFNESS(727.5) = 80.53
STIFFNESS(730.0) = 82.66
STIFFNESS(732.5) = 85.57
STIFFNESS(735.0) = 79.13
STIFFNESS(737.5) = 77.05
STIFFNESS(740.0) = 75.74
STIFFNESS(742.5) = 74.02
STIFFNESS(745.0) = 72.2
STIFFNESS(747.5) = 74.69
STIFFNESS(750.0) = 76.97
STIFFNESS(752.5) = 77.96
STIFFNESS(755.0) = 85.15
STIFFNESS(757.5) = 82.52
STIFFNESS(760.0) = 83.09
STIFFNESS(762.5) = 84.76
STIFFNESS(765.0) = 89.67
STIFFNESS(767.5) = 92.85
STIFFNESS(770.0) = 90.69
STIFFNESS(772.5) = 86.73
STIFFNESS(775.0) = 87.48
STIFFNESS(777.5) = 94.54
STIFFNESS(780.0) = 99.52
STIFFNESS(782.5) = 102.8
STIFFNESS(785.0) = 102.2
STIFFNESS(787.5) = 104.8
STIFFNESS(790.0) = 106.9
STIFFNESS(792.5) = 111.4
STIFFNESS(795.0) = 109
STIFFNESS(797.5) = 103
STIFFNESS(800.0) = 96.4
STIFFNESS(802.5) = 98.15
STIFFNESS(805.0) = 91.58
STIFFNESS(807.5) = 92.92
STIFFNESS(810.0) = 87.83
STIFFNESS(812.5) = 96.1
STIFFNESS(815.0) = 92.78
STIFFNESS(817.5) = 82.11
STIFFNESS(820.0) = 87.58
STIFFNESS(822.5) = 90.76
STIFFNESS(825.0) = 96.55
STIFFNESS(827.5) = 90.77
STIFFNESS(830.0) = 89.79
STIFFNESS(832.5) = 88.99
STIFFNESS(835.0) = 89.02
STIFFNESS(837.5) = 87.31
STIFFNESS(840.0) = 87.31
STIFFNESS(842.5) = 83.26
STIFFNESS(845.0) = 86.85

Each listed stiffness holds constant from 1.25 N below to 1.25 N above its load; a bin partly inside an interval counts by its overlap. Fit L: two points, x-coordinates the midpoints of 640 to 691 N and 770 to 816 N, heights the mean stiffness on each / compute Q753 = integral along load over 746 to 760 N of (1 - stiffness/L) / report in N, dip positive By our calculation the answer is 1.8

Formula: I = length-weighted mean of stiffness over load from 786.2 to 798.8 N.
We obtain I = 107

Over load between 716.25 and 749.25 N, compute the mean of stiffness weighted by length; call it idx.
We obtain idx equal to 78.8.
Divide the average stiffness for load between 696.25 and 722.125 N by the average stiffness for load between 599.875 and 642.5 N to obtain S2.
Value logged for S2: 1.07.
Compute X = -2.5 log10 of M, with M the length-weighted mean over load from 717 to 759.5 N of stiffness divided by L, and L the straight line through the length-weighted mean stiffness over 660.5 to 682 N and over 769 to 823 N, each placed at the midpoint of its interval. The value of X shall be 0.10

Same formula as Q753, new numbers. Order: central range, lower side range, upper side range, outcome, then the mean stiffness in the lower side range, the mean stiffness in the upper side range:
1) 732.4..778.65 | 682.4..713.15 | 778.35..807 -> 5.02 N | 77.9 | 102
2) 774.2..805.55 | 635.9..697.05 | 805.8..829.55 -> -4.52 N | 76.9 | 90.8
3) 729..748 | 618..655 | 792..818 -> 2.36 N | 76.8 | 96.5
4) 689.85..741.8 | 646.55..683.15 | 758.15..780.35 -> 2.35 N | 77.4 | 89.3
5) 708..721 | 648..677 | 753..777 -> 0.37 N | 77.7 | 86.9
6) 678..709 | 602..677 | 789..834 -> 1.71 N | 75.9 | 95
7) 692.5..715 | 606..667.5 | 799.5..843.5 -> 0.79 N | 76.3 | 90.5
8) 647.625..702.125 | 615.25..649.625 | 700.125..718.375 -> 0.24 N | 75.9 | 79.3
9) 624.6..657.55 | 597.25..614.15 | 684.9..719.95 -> -1.60 N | 71.2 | 78.4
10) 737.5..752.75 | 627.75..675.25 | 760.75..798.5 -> 2.79 N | 77.4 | 97.5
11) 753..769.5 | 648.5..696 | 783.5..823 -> 0.86 N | 77.3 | 97.3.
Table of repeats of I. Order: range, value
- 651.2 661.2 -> 78.5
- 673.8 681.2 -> 74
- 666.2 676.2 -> 75.4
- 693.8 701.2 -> 77.7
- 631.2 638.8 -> 77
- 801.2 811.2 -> 92.7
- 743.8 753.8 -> 75.5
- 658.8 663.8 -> 79.8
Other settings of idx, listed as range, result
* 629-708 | 77.3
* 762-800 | 98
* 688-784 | 82.2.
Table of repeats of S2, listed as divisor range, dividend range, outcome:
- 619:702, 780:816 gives 1.30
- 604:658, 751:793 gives 1.22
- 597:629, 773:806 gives 1.38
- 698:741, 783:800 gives 1.32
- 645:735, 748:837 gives 1.18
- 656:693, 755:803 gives 1.25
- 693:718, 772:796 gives 1.28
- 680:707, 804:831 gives 1.17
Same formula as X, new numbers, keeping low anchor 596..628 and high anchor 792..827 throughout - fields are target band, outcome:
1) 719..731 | 0.05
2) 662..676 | 0.04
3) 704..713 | 0.07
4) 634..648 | 0.00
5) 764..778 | 0.01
